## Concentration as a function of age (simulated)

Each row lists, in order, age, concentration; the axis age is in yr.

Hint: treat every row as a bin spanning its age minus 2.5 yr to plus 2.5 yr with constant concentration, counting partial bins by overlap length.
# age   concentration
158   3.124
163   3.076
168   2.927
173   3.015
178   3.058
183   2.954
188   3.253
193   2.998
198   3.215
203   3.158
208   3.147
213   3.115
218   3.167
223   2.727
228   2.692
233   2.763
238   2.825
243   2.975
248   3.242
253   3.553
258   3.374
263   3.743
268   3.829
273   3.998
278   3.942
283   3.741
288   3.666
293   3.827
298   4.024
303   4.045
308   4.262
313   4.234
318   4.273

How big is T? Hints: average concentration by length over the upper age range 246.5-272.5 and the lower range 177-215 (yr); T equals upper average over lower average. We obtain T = 1.15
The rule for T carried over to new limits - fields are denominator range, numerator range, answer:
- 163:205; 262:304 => 1.26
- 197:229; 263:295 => 1.26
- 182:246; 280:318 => 1.33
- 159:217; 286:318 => 1.31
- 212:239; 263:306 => 1.35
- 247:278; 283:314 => 1.08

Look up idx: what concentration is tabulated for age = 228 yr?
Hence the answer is 2.692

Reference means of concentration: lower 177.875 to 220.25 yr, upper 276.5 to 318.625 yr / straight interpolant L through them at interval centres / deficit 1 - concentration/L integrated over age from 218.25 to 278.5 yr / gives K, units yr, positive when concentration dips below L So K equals 4.92 yr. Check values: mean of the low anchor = 3.12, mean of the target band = 3.28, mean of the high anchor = 3.99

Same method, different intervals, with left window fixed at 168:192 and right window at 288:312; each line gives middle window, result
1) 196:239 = 4.6 yr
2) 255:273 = 0.2 yr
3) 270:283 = -0.3 yr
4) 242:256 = 1.2 yr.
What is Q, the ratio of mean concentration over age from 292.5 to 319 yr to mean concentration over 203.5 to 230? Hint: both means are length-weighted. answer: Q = 1.38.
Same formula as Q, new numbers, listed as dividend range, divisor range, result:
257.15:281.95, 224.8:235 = 1.39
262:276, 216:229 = 1.35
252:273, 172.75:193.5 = 1.20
